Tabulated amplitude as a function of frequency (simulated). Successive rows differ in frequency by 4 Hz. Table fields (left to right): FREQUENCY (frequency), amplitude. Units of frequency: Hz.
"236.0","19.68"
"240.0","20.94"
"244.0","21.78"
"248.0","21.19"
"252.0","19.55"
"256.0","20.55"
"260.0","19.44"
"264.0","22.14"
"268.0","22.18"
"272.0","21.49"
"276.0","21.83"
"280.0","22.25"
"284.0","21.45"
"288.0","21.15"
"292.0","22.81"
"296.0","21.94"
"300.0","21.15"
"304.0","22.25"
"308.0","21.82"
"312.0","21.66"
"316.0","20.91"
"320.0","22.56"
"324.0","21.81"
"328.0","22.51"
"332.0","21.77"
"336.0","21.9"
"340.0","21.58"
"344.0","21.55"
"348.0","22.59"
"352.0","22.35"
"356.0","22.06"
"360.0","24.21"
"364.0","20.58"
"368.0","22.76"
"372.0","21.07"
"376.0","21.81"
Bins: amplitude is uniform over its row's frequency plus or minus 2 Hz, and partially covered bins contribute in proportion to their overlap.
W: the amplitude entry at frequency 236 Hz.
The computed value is 19.68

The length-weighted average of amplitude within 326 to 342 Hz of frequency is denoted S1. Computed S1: 21.9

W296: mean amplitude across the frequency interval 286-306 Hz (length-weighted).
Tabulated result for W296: 21.9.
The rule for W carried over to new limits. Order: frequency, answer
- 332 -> 21.77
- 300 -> 21.15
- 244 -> 21.78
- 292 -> 22.81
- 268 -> 22.18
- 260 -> 19.44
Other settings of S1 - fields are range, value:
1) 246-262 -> 20.2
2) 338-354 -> 22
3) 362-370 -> 21.7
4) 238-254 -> 20.9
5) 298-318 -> 21.6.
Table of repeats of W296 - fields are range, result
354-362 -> 23.1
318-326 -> 22.2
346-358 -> 22.3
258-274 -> 21.3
